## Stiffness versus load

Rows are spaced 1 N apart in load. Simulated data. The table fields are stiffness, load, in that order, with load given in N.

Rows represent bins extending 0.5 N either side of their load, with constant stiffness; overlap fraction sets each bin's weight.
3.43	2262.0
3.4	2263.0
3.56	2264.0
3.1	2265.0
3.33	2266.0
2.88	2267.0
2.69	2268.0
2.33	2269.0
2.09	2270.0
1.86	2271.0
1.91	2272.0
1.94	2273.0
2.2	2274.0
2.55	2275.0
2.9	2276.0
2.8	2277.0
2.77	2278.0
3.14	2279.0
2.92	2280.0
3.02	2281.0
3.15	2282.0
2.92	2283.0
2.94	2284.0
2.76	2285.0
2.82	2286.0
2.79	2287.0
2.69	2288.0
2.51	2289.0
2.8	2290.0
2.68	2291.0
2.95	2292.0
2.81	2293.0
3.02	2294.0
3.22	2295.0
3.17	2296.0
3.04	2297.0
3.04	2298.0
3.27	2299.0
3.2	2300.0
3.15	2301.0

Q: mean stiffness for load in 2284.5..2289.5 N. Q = 2.71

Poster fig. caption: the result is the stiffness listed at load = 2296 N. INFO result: 3.17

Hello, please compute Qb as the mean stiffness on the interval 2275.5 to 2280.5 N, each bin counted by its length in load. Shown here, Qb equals 2.91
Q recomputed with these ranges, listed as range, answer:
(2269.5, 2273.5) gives 1.95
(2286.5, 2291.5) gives 2.69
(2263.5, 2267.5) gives 3.22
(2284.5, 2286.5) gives 2.79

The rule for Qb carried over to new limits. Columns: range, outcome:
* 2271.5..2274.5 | 2.02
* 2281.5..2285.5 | 2.94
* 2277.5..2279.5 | 2.96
